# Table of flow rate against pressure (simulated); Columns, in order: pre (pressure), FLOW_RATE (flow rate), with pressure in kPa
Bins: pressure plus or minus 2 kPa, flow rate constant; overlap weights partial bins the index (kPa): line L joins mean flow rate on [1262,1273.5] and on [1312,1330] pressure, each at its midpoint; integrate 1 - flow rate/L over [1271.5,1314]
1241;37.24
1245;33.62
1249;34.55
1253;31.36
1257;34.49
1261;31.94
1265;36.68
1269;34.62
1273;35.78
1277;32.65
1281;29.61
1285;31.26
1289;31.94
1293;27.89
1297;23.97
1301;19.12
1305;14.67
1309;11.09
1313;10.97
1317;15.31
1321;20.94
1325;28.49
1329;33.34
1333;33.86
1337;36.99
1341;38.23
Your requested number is 7.3 kPa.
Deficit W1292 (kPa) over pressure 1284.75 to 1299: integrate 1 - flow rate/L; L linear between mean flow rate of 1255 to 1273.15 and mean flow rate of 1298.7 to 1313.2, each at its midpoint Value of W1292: -4.72 kPa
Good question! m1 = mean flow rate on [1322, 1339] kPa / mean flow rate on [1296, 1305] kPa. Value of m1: 1.6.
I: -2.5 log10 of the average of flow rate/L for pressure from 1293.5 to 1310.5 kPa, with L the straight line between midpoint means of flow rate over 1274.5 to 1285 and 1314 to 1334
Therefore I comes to 0.48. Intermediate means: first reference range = 31.4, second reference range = 25.2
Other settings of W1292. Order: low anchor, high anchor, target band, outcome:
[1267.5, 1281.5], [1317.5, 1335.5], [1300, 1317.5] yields 9.4 kPa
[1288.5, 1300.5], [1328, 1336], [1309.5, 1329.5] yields 7.4 kPa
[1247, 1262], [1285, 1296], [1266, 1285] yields -1.2 kPa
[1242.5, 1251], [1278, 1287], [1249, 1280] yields -1.3 kPa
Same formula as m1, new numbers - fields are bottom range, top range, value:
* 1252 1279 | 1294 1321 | 0.49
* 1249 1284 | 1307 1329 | 0.56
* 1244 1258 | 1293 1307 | 0.61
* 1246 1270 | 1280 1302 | 0.81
